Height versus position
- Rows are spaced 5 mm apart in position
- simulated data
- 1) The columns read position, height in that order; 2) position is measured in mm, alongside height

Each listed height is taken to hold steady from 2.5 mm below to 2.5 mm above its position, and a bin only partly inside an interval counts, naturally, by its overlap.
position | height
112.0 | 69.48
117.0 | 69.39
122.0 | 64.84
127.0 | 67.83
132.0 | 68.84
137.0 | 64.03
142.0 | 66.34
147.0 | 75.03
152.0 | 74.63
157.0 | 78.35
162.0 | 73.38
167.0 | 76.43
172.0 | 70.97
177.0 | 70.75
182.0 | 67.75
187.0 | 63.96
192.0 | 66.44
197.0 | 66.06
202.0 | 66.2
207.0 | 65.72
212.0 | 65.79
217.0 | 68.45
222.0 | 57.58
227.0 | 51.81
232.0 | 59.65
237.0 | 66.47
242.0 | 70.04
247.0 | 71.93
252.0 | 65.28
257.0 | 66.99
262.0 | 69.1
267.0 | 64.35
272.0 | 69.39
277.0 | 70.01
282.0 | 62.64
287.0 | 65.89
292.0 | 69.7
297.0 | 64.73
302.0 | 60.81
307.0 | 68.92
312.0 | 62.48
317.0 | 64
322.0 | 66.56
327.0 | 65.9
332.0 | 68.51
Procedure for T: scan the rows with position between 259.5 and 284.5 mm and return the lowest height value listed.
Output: 62.64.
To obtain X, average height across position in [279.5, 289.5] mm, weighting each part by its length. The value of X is 64.3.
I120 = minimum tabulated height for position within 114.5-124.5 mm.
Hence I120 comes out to 64.84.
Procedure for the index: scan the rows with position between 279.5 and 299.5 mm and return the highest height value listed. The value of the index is 69.7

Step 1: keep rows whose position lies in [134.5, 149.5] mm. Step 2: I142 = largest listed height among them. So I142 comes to 75.03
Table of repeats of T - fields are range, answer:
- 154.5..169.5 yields 73.38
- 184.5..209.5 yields 63.96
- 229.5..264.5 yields 59.65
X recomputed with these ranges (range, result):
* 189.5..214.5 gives 66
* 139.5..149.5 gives 70.7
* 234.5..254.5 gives 68.4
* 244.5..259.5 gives 68.1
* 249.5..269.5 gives 66.4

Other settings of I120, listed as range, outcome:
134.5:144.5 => 64.03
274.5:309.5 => 60.81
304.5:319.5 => 62.48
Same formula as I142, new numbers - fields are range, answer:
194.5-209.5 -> 66.2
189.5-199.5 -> 66.44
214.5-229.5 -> 68.45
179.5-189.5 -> 67.75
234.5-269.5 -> 71.93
